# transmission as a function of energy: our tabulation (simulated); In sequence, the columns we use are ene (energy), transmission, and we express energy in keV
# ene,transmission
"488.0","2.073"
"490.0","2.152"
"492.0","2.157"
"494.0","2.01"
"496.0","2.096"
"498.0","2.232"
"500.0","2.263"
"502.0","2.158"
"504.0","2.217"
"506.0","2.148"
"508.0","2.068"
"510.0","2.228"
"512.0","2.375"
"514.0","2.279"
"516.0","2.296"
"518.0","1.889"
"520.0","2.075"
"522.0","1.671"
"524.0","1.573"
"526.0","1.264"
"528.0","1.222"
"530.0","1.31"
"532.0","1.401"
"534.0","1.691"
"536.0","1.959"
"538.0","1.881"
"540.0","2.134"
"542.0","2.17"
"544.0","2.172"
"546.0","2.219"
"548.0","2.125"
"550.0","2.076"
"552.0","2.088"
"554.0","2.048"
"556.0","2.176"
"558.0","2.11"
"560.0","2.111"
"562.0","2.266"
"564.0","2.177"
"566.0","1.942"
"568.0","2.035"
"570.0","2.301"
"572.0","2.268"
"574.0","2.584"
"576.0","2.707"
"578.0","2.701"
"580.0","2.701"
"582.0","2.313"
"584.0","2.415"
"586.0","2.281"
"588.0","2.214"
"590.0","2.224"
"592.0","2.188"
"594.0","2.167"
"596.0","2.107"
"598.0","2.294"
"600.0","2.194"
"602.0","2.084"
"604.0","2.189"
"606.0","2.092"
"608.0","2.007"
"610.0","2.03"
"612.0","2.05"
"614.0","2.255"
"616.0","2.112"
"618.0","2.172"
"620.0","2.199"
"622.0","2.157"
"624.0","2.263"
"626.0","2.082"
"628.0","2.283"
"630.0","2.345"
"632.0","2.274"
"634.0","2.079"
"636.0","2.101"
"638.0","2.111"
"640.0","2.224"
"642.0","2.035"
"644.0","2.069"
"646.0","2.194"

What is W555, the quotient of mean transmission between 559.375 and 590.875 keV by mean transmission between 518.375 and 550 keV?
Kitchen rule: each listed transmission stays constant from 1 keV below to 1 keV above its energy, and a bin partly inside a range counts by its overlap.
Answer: 1.29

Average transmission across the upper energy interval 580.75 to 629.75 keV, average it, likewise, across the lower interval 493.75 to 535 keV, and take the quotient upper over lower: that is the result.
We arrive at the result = 1.14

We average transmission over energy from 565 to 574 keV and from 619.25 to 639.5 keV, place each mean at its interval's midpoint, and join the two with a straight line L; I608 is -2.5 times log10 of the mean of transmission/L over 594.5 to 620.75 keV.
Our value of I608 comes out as 0.03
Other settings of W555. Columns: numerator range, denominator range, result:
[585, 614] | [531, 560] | 1.07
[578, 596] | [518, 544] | 1.35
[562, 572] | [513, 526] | 1.12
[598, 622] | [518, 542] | 1.27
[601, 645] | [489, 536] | 1.10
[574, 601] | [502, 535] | 1.26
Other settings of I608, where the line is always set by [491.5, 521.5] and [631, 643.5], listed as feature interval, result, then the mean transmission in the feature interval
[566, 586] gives -0.13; 2.41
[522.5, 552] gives 0.19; 1.81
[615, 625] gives -0.02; 2.18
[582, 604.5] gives -0.04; 2.22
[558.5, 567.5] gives 0.02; 2.12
